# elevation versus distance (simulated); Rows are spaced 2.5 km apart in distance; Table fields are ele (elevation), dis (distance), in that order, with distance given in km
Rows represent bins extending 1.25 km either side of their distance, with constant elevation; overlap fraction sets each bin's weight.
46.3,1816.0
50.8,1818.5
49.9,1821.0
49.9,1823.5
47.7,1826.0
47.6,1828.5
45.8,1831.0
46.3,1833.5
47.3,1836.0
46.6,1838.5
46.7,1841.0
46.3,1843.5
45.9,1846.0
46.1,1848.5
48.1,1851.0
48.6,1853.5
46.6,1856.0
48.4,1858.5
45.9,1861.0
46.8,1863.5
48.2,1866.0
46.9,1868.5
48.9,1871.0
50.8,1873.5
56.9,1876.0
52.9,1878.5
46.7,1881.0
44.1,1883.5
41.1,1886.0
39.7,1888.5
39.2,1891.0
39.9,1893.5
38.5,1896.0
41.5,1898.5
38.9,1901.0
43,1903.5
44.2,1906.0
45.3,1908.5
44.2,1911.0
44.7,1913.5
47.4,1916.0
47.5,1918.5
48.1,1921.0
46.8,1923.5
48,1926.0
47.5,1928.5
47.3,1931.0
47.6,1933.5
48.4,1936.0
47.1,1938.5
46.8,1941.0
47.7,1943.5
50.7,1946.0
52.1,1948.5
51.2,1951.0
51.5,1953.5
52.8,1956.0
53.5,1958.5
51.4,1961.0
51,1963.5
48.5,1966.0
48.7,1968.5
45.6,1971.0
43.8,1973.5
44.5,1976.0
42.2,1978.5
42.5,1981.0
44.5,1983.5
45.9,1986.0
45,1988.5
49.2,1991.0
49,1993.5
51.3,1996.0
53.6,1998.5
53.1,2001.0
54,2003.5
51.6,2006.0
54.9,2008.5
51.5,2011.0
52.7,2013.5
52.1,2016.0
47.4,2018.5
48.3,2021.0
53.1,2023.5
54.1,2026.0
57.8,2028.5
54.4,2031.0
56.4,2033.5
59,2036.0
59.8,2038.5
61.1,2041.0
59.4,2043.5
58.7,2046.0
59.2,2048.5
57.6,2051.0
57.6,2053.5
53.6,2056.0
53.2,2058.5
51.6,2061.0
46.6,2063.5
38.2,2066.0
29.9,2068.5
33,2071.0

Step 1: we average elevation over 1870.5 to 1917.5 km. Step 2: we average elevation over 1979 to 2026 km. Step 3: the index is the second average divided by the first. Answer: 1.1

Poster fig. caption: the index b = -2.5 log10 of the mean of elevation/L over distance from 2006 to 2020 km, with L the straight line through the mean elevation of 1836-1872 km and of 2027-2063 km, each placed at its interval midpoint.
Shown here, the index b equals 0.07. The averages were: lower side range 47.1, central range 51.6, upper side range 56.9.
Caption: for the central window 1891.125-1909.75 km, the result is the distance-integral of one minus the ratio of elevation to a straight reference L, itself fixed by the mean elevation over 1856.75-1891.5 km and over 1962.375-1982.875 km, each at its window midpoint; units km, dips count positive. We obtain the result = 2.09 km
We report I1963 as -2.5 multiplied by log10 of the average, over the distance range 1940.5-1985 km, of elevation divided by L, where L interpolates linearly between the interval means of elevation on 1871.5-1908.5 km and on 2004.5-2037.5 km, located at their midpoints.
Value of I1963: 0.02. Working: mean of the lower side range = 44.2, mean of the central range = 48.3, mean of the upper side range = 53.4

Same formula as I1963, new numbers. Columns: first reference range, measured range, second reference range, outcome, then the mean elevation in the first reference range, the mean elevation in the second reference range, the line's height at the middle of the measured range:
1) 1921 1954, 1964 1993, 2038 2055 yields 0.15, 48.6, 58.9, 52.5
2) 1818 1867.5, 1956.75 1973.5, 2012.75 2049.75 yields 0.07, 47.4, 55.6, 52.7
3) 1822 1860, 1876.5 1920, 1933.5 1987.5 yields 0.09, 47.2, 48.1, 47.6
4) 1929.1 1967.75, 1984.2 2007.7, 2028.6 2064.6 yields 0.06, 49.8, 56.4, 53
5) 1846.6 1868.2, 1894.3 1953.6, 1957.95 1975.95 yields 0.04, 47.3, 48.5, 48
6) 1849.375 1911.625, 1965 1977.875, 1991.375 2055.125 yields 0.12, 45.4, 54.6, 51.3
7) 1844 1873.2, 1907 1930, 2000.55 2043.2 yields 0.08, 47.4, 54.3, 49.9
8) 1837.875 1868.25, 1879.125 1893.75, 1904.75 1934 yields 0.11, 47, 46.5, 46.8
